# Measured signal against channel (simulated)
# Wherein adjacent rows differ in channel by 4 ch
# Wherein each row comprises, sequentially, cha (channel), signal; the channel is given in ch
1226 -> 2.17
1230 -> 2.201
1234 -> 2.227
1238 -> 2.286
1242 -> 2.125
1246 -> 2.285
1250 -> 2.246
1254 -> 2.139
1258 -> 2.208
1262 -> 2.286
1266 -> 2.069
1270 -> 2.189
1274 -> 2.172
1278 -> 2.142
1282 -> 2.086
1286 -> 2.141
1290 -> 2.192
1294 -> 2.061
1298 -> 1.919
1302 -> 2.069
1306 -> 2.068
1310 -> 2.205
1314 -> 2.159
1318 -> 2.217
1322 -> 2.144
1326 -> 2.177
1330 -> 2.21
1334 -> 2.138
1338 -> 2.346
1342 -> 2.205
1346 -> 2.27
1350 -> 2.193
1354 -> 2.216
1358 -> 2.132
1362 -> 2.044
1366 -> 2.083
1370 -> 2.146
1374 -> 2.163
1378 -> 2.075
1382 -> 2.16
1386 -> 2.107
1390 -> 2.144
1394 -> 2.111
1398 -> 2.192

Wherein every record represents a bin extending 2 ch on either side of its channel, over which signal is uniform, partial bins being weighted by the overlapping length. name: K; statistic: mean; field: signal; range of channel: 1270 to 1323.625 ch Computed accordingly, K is 2.12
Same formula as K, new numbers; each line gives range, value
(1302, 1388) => 2.16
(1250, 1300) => 2.14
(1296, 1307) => 2.01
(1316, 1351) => 2.21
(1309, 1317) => 2.18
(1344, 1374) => 2.16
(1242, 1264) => 2.22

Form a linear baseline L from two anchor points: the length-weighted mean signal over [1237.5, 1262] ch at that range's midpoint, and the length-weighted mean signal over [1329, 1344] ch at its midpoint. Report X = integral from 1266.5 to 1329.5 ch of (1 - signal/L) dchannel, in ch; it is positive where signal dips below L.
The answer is 2.6 ch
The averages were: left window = 2.22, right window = 2.23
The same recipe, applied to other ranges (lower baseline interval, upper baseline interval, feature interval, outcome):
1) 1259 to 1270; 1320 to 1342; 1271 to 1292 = 0.4 ch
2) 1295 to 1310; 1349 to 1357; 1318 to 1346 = -1.0 ch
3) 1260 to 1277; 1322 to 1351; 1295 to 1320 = 1.1 ch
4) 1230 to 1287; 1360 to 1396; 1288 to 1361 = -0.5 ch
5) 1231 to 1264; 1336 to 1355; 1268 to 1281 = 0.4 ch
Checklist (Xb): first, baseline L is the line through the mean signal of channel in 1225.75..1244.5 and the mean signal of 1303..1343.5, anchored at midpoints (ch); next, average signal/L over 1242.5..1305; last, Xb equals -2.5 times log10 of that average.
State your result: 0.03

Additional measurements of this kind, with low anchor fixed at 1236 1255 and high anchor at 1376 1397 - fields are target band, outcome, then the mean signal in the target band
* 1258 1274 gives 0.011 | 2.18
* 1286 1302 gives 0.060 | 2.07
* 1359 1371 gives 0.025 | 2.09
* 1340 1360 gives -0.027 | 2.2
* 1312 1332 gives -0.007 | 2.18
